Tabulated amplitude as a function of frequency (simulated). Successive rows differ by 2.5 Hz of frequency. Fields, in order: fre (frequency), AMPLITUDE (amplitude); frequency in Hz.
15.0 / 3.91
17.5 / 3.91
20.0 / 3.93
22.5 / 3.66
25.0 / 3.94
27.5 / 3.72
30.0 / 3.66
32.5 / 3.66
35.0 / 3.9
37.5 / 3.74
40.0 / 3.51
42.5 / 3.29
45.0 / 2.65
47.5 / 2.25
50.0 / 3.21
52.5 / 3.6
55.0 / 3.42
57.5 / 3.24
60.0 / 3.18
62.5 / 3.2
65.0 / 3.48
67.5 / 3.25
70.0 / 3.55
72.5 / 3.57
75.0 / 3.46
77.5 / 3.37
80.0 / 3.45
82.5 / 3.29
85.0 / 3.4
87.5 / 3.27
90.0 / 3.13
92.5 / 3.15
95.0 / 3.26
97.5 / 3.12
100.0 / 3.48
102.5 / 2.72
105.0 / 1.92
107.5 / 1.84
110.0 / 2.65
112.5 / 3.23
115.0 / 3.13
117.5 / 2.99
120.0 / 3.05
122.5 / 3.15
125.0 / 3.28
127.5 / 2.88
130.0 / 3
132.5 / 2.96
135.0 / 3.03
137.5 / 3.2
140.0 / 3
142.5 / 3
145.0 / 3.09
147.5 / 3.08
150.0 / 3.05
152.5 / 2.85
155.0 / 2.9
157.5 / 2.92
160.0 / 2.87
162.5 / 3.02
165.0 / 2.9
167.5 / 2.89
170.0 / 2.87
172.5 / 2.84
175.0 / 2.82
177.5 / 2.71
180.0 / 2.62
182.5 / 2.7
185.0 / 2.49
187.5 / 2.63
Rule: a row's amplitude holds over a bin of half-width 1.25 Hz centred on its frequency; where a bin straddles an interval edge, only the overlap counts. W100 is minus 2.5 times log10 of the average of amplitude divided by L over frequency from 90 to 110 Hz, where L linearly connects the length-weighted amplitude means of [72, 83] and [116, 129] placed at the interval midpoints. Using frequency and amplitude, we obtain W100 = 0.16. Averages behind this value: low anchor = 3.43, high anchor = 3.07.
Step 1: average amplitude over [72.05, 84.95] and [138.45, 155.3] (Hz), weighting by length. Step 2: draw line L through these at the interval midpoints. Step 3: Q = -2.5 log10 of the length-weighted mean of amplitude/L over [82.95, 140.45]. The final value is 0.08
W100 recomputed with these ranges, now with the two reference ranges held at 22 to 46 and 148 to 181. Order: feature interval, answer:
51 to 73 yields 0.02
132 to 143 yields -0.01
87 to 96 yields 0.02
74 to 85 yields -0.02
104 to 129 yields 0.11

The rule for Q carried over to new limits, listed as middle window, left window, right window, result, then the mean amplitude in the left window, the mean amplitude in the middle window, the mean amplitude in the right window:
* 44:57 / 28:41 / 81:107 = 0.16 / 3.7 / 3.05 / 3.04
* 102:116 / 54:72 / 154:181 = 0.21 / 3.34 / 2.56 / 2.85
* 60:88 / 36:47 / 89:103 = -0.06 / 3.24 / 3.38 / 3.17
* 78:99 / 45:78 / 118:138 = -0.03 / 3.26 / 3.27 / 3.06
